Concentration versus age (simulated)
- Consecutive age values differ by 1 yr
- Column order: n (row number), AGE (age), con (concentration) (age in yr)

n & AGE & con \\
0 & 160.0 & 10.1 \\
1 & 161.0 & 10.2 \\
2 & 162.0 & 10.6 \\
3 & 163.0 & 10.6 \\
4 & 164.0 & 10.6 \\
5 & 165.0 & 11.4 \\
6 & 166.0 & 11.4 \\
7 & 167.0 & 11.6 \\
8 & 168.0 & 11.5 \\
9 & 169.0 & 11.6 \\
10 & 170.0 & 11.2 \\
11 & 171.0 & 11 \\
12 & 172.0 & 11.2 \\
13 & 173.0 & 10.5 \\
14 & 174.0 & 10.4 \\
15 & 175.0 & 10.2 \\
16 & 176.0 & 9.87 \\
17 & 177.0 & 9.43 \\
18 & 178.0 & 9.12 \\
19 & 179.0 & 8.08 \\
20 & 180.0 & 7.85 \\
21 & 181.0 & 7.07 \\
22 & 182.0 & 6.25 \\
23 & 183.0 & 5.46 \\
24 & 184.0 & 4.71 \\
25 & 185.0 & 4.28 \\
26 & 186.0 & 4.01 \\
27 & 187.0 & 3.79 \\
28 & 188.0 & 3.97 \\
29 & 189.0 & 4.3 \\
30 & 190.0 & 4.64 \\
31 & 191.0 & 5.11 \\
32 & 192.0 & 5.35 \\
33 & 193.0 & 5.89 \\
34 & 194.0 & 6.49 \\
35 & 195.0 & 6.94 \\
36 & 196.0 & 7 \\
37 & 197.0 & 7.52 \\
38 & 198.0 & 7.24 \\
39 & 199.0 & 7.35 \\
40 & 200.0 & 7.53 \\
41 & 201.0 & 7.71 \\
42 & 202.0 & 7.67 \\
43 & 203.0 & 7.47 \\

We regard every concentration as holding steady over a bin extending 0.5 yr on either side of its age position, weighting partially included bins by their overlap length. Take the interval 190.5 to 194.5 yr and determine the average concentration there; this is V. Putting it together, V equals 5.71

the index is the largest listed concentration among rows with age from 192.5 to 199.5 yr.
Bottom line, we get 7.52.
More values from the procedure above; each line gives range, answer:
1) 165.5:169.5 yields 11.6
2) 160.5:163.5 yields 10.6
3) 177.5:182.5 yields 9.12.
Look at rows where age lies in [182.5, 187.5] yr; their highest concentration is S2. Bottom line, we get 5.46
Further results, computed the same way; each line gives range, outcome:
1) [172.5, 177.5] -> 10.5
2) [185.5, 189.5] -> 4.3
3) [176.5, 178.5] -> 9.43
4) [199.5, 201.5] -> 7.71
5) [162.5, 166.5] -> 11.4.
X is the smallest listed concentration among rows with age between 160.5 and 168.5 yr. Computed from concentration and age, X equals 10.2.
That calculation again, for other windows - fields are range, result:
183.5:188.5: 3.79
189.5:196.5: 4.64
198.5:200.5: 7.35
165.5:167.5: 11.4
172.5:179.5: 8.08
